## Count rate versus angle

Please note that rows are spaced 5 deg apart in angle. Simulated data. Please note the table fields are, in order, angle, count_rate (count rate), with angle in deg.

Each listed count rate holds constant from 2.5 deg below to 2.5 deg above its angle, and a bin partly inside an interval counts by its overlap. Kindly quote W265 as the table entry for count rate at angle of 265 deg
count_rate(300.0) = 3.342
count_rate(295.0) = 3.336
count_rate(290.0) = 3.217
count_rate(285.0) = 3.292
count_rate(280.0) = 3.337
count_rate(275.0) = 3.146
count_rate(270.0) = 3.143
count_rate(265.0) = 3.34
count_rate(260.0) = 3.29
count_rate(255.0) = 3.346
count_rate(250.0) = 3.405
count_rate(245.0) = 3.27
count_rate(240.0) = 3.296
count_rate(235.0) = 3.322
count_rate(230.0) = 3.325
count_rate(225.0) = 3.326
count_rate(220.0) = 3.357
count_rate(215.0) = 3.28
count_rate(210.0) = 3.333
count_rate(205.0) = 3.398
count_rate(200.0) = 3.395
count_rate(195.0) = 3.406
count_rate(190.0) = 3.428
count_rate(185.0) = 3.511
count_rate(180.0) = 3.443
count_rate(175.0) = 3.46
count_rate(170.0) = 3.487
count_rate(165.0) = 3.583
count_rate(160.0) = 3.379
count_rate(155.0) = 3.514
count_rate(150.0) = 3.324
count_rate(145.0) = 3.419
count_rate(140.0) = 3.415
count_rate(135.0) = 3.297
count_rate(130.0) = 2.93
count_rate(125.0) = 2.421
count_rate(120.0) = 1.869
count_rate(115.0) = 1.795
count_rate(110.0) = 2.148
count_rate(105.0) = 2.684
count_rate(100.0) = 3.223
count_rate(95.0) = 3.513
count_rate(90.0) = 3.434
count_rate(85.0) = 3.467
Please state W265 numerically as 3.34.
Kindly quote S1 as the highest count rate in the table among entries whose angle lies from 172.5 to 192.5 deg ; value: 3.511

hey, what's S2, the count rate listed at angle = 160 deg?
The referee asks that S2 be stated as 3.379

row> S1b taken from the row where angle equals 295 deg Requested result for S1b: 3.336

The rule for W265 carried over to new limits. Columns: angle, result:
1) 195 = 3.406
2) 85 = 3.467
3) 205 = 3.398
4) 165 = 3.583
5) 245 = 3.27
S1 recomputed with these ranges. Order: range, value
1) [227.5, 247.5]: 3.325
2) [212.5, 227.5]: 3.357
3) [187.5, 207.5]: 3.428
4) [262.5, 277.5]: 3.34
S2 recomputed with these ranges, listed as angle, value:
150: 3.324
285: 3.292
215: 3.28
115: 1.795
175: 3.46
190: 3.428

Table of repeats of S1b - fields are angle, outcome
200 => 3.395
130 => 2.93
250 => 3.405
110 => 2.148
